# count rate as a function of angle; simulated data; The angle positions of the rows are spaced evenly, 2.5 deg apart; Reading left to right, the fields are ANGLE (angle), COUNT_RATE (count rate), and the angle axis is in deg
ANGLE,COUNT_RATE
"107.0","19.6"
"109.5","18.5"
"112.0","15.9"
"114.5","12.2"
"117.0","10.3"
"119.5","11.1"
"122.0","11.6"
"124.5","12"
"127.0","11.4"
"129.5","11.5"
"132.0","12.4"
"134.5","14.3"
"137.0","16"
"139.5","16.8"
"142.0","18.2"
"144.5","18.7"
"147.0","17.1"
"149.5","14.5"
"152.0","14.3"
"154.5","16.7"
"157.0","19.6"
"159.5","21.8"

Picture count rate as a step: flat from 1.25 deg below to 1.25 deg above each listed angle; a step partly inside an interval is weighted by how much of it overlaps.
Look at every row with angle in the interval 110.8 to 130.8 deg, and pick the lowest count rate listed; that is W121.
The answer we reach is 10.3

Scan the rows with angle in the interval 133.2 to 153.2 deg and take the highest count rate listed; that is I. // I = 18.7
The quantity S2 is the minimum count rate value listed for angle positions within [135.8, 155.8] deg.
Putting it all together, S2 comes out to 14.3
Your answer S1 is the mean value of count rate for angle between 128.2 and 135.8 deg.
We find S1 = 12.7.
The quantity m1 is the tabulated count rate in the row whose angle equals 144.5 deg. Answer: 18.7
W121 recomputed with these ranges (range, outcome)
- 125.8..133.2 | 11.4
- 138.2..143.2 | 16.8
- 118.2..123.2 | 11.1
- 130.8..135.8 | 12.4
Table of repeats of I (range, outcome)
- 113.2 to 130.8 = 12.2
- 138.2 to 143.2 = 18.2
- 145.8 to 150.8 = 17.1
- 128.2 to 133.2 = 12.4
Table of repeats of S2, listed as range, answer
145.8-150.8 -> 14.5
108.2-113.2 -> 15.9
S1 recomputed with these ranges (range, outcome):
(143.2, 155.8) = 16.3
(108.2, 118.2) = 14.3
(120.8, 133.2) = 11.8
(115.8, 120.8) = 10.7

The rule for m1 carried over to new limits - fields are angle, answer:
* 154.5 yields 16.7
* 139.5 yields 16.8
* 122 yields 11.6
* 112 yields 15.9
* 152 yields 14.3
